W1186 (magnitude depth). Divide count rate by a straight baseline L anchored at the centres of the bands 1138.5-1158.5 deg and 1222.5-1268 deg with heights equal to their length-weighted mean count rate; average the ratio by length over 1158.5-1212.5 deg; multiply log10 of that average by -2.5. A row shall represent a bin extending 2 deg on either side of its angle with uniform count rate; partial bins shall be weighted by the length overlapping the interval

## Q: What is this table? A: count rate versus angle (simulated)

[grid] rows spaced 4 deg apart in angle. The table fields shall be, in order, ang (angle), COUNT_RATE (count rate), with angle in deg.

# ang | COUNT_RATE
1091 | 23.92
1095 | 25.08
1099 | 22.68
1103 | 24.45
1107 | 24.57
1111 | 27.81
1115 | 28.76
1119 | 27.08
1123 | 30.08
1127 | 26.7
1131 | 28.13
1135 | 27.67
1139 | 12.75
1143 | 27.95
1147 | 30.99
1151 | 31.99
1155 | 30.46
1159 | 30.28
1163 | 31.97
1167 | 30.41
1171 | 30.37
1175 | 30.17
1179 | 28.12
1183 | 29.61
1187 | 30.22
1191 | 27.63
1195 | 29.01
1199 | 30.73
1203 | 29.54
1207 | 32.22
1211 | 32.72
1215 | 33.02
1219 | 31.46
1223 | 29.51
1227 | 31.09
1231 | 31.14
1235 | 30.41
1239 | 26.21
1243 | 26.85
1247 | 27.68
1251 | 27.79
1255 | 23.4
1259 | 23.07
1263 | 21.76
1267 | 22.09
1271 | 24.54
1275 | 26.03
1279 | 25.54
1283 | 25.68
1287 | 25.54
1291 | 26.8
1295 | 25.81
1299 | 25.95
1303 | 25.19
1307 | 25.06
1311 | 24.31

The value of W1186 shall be -0.10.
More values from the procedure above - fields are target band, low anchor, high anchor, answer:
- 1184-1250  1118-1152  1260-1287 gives -0.18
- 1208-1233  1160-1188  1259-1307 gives -0.13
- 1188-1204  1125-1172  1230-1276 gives -0.08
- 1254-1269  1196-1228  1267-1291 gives 0.19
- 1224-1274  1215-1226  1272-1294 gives 0.09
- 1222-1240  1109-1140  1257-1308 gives -0.18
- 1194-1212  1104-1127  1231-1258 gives -0.13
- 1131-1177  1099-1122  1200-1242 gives -0.02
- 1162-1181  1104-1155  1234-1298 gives -0.13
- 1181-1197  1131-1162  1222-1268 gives -0.07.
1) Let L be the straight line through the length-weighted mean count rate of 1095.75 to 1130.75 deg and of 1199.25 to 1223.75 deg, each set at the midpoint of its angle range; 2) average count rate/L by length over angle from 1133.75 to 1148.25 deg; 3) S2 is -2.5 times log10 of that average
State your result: 0.15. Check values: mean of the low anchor 26.5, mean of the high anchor 31.5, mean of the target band 24.4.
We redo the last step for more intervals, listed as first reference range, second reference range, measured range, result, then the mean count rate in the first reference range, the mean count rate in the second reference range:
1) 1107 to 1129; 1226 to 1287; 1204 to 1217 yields -0.21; 27.8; 26.1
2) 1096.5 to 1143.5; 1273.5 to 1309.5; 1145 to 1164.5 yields -0.21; 25.6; 25.7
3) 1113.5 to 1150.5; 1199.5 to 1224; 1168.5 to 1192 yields 0.01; 26.9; 31.4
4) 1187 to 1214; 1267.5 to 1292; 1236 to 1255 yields 0.03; 30.4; 25.4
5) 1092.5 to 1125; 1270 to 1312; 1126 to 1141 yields 0.11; 26.3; 25.5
